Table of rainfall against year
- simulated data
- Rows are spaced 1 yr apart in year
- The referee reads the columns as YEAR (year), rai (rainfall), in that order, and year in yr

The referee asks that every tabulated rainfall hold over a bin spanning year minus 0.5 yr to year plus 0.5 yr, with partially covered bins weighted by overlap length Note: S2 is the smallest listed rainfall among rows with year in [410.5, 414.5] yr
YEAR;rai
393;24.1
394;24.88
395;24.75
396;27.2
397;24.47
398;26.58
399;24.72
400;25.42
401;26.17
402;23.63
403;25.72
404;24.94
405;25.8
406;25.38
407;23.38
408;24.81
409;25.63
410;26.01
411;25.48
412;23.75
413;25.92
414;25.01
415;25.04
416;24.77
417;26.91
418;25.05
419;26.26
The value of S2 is 23.75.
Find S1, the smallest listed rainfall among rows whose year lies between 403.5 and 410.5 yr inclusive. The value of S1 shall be 23.38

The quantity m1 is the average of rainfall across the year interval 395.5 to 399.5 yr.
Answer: 25.7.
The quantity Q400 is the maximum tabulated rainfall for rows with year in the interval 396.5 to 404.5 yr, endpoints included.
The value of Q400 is 26.58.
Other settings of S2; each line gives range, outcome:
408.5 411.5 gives 25.48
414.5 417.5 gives 24.77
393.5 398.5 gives 24.47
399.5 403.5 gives 23.63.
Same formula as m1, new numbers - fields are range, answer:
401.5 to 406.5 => 25.1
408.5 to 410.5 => 25.8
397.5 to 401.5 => 25.7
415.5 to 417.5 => 25.8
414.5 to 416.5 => 24.9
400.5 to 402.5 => 24.9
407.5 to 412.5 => 25.1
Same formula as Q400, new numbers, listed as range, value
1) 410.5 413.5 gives 25.92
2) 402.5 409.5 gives 25.8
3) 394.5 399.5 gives 27.2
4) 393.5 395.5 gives 24.88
